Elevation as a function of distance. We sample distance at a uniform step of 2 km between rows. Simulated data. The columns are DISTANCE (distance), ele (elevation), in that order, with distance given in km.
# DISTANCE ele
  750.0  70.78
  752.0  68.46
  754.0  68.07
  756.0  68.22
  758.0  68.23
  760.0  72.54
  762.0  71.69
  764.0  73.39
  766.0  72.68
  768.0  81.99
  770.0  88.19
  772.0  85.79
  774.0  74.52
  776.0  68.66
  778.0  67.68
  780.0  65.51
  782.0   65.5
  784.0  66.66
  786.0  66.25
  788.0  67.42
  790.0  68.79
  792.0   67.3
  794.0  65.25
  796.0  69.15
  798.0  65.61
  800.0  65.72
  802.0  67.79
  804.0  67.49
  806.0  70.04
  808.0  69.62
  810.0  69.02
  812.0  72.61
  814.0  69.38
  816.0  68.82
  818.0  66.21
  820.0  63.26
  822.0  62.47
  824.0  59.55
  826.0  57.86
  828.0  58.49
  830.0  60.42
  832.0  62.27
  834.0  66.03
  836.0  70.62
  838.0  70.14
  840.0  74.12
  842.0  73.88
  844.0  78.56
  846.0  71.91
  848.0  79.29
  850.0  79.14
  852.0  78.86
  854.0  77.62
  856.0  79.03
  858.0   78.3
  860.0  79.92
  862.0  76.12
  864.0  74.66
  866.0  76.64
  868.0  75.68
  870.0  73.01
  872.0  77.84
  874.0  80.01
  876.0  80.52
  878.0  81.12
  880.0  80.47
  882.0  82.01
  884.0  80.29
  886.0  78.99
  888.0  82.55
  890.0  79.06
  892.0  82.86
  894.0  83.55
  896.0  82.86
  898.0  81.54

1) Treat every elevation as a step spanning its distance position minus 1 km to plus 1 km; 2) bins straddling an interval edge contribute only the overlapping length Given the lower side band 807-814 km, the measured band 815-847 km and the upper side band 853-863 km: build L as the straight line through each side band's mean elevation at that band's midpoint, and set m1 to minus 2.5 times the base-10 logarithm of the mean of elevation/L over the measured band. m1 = 0.11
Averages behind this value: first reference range 70.3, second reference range 78.2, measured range 66.5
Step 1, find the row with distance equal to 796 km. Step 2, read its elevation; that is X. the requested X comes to 69.15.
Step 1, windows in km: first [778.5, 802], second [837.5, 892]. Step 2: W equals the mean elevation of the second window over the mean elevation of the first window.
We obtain 1.2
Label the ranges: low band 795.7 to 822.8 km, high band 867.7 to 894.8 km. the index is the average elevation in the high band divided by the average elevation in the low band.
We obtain 1.2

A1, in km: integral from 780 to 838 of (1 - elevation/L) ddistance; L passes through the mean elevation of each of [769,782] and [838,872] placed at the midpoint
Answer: 7.0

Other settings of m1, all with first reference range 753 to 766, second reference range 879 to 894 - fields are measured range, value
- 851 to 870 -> 0.024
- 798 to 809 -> 0.096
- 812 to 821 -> 0.117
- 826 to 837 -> 0.210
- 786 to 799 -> 0.094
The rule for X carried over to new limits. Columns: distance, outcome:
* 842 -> 73.88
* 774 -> 74.52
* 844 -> 78.56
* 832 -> 62.27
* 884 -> 80.29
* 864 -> 74.66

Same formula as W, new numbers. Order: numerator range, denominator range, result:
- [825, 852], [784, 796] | 1.04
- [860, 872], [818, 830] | 1.25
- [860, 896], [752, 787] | 1.10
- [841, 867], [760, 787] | 1.06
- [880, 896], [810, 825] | 1.23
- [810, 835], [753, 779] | 0.87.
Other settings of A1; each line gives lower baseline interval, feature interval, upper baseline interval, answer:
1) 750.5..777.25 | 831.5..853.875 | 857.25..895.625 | 1.17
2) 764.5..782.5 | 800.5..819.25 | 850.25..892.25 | 1.82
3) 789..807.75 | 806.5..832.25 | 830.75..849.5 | 1.81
